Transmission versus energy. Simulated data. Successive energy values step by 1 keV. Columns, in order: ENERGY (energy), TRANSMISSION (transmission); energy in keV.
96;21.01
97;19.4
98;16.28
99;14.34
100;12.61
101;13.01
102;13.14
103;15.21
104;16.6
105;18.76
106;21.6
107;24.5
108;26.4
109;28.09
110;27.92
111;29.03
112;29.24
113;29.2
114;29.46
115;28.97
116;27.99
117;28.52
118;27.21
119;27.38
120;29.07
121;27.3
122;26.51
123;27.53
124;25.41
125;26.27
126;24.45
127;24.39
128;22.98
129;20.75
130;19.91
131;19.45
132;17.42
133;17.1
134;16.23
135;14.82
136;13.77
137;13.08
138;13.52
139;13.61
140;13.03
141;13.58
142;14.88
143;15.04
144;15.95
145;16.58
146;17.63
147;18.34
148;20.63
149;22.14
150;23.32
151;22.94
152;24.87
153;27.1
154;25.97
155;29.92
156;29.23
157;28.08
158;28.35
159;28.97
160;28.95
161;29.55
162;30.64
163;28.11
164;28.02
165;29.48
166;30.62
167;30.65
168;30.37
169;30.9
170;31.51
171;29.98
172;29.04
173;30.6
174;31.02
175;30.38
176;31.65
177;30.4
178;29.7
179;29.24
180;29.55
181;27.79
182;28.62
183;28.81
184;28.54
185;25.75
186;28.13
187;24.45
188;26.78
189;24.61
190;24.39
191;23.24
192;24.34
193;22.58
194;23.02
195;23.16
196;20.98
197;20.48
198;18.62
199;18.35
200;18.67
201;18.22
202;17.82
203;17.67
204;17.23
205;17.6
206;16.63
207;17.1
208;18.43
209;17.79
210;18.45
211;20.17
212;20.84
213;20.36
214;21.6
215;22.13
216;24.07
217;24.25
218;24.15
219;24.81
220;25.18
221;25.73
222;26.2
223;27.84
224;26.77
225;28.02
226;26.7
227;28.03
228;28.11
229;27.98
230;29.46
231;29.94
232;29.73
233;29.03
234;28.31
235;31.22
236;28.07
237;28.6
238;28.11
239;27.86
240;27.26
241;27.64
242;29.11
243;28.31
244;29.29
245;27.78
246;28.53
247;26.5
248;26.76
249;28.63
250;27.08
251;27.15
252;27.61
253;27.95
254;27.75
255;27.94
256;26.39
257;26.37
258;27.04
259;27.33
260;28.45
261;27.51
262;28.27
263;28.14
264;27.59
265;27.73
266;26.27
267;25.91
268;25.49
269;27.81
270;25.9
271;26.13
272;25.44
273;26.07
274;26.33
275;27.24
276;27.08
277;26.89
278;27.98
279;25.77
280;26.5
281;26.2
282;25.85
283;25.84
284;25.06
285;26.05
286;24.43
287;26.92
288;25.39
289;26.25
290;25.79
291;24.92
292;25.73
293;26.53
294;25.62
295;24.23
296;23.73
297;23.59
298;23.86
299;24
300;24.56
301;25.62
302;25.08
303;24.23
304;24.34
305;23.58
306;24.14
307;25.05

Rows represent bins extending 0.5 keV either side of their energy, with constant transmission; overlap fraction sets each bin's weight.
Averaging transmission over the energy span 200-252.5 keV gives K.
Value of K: 25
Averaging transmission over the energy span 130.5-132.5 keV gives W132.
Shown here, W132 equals 18.4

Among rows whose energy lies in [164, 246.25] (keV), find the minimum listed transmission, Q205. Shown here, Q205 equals 16.63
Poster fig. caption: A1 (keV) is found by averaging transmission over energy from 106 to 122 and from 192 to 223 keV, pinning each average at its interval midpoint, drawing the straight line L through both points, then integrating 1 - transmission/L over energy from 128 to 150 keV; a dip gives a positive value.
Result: 7.7 keV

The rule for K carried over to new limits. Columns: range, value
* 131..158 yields 19.4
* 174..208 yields 23.8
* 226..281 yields 27.6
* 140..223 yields 24.2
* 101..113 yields 22.6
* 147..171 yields 27.7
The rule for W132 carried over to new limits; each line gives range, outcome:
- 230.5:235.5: 29.6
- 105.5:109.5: 25.1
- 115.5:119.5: 27.8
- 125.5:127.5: 24.4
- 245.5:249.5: 27.6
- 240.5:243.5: 28.4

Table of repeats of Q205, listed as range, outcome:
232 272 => 25.44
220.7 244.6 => 25.73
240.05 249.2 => 26.5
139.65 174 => 13.03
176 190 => 24.39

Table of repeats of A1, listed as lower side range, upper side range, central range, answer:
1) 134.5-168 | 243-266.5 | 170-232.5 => 0.81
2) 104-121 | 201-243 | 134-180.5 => 2.13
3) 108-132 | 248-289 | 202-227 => 4.21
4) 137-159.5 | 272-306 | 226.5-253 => -4.93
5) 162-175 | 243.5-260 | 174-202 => 4.11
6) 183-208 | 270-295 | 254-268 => -1.29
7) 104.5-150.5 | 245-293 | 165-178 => -3.94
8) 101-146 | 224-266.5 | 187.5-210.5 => 4.69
